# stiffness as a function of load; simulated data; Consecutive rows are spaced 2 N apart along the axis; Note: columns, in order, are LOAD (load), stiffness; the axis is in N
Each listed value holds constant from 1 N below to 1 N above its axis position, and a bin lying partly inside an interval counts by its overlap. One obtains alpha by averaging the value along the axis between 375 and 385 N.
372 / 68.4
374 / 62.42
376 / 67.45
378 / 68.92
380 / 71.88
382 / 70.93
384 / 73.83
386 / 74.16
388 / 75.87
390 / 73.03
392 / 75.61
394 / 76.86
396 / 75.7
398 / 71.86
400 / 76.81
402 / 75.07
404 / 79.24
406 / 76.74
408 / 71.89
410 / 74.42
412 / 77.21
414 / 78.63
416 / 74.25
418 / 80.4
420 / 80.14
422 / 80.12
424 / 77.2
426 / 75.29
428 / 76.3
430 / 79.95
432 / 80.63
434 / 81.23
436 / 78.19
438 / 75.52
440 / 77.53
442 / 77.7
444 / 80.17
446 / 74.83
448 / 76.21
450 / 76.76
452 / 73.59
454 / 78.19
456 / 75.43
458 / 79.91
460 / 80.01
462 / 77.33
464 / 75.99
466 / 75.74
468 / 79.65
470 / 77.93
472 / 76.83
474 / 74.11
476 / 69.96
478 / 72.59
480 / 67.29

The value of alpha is 70.6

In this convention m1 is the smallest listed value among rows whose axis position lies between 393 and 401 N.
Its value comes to 71.86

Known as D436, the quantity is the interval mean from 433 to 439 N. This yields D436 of 78.3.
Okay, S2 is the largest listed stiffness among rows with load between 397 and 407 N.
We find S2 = 79.24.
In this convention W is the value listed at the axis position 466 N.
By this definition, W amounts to 75.74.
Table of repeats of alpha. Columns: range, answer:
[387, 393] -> 74.8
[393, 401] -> 75.3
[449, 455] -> 76.2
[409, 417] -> 76.1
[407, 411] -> 73.2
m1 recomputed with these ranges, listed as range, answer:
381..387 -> 70.93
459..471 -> 75.74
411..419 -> 74.25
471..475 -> 74.11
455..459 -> 75.43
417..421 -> 80.14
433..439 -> 75.52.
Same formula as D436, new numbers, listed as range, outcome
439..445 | 78.5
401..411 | 75.5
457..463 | 79.1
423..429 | 76.3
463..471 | 77.3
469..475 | 76.3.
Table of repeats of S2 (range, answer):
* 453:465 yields 80.01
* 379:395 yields 76.86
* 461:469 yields 79.65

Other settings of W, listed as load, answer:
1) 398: 71.86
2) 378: 68.92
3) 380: 71.88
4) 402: 75.07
